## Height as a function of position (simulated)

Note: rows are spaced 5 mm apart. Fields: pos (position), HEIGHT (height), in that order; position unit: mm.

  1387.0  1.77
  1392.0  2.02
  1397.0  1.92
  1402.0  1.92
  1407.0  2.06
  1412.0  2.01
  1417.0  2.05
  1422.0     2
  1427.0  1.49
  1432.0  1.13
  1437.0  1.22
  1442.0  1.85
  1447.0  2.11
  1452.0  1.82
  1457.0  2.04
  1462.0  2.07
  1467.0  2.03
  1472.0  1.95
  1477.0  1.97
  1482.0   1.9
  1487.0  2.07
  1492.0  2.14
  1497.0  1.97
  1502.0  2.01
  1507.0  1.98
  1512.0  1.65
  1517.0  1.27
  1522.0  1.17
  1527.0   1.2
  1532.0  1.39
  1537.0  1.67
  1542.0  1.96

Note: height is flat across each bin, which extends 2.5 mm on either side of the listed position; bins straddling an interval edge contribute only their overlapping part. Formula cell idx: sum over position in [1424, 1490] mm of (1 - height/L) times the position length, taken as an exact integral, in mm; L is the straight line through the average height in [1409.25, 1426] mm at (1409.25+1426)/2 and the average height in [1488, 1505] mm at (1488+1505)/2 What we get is 6.1 mm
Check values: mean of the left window 1.97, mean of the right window 2.04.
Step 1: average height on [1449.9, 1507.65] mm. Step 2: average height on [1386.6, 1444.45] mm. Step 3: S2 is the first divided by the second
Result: 1.1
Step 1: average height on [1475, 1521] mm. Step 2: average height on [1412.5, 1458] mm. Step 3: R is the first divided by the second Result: 1.06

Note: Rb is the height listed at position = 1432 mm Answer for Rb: 1.13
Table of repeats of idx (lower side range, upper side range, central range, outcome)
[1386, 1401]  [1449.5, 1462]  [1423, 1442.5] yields 5.22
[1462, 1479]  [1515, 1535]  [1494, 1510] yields -4.14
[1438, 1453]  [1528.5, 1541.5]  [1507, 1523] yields 1.58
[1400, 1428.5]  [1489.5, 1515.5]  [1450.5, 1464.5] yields -0.42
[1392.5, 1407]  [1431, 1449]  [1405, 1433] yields -0.40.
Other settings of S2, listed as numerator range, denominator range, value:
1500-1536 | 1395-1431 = 0.81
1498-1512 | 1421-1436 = 1.32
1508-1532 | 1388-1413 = 0.70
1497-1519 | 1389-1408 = 0.90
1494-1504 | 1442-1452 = 1.01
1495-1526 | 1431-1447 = 1.07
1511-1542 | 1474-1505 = 0.71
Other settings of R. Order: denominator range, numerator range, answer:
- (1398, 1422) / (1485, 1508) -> 1.02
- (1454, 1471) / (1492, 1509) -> 0.99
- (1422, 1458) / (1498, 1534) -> 0.92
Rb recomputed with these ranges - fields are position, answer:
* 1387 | 1.77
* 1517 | 1.27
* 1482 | 1.9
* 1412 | 2.01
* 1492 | 2.14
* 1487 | 2.07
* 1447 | 2.11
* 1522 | 1.17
